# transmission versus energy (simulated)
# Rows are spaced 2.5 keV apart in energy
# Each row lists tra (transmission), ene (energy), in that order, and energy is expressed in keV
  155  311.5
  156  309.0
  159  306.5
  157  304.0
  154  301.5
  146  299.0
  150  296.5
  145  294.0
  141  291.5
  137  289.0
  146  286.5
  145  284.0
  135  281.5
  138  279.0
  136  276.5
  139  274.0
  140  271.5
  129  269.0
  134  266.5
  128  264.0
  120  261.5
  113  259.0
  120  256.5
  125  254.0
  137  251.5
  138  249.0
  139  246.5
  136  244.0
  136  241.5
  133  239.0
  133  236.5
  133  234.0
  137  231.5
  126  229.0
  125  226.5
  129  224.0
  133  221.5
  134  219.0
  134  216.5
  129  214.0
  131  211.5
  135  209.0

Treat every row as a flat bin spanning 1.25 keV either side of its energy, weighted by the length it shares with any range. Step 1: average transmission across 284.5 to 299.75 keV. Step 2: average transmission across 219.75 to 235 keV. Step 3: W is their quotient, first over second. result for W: 1.1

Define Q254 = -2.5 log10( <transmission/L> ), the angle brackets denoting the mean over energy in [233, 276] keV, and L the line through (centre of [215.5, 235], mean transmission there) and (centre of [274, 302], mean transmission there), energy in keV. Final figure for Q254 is 0.04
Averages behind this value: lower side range 131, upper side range 143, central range 131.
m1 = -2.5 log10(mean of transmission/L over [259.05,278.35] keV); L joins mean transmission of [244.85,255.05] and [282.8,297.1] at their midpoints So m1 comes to 0.06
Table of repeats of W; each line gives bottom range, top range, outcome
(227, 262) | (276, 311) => 1.12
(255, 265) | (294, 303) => 1.24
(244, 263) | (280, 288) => 1.11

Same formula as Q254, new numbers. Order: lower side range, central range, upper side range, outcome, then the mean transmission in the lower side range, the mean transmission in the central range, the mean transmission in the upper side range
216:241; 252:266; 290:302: 0.13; 132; 123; 147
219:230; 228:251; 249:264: -0.06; 129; 135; 125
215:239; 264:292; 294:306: 0.06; 132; 138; 152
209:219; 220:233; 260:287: 0.02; 132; 130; 135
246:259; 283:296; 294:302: 0.02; 130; 143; 149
